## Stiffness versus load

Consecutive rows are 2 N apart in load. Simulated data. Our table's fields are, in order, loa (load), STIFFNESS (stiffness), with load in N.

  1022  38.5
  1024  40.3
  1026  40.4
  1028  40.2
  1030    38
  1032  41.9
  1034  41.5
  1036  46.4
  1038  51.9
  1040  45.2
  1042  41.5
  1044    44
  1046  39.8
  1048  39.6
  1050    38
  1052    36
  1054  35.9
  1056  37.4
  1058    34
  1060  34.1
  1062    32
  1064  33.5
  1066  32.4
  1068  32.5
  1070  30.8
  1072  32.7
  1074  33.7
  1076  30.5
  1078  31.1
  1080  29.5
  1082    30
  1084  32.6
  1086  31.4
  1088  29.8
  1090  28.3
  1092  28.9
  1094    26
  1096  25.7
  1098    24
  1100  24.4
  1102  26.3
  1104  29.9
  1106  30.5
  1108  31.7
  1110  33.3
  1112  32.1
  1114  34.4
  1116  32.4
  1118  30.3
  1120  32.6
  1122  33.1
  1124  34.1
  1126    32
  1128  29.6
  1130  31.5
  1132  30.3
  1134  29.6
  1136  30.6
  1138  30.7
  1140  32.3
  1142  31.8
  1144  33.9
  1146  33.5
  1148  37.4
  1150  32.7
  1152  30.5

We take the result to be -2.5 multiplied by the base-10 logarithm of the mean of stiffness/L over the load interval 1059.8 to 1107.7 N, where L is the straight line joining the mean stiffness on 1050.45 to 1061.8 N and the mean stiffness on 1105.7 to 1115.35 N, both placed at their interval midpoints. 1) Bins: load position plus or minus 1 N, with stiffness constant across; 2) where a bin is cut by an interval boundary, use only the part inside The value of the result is 0.14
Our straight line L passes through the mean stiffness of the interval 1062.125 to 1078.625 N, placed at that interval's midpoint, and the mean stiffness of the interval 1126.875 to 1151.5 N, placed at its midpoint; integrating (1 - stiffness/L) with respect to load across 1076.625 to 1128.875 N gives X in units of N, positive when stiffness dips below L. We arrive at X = 3.1 N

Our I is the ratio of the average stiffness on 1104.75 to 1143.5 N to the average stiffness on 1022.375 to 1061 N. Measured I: 0.8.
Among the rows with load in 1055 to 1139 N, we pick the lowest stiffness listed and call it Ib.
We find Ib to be 24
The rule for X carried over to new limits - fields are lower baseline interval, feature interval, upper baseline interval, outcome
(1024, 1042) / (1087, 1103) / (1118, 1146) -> 4.12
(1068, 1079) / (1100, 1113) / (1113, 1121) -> 0.86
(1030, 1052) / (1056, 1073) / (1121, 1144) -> 2.84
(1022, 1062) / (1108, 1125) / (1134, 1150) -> 0.90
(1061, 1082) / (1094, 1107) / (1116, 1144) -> 2.02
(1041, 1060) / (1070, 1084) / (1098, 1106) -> 0.48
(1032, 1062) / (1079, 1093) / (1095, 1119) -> 1.35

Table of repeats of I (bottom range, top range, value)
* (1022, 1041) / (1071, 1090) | 0.73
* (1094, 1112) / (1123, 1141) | 1.10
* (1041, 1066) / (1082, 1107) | 0.76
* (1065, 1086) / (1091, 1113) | 0.90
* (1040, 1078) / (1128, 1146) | 0.88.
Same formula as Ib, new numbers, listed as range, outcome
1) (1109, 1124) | 30.3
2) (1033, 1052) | 36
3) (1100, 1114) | 24.4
